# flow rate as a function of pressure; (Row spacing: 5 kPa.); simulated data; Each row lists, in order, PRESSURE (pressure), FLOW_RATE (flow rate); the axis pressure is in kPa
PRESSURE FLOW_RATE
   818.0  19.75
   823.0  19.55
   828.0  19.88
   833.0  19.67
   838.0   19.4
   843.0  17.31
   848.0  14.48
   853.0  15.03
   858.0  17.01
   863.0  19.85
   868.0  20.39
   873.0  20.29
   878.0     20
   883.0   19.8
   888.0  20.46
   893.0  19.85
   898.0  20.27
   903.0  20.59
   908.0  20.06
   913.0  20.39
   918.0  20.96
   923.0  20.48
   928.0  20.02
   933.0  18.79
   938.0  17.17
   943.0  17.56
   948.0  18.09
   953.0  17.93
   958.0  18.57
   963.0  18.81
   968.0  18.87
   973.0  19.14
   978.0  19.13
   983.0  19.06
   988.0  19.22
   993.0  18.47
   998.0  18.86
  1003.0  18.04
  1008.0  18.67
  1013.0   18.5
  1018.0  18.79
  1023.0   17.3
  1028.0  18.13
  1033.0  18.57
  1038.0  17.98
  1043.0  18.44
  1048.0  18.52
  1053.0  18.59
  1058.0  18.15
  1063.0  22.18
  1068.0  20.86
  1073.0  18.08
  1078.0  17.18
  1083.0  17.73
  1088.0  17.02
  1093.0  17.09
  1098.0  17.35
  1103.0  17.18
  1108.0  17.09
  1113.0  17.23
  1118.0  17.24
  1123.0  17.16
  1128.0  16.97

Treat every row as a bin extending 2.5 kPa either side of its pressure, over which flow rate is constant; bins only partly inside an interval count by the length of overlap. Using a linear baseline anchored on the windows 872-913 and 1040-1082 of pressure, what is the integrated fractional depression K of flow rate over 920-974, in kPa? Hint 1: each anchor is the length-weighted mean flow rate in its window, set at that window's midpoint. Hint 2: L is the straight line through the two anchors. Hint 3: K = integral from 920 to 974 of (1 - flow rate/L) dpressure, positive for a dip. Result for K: 3.0 kPa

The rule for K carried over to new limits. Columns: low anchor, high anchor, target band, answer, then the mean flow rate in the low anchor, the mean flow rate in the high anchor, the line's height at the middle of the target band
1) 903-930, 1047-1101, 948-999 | 2.4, 20.4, 18.4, 19.7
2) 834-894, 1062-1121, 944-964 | 0.1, 18.7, 17.9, 18.4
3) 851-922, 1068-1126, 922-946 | 0.6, 19.7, 17.5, 19.2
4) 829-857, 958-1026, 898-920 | -3.1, 17.3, 18.7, 17.9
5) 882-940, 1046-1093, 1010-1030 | 0.9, 19.9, 18.6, 19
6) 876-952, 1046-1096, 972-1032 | 1.3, 19.6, 18.5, 19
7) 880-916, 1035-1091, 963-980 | 0.4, 20.2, 18.6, 19.5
